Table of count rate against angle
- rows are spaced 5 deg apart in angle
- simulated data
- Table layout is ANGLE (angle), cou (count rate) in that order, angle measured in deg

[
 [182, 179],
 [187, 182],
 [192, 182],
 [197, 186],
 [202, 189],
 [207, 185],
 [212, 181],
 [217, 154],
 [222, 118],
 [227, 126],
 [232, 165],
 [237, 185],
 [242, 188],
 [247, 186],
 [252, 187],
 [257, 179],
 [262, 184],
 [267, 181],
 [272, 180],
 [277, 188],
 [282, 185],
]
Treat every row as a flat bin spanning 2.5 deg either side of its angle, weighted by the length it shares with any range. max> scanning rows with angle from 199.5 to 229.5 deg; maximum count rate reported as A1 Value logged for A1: 189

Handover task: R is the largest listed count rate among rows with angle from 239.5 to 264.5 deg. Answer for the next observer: 188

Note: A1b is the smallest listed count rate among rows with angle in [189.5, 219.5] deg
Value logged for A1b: 154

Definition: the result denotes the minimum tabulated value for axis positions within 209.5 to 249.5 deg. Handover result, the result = 118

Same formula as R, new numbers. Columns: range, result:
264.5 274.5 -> 181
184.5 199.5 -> 186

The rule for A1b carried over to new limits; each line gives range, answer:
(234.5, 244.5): 185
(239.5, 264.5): 179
